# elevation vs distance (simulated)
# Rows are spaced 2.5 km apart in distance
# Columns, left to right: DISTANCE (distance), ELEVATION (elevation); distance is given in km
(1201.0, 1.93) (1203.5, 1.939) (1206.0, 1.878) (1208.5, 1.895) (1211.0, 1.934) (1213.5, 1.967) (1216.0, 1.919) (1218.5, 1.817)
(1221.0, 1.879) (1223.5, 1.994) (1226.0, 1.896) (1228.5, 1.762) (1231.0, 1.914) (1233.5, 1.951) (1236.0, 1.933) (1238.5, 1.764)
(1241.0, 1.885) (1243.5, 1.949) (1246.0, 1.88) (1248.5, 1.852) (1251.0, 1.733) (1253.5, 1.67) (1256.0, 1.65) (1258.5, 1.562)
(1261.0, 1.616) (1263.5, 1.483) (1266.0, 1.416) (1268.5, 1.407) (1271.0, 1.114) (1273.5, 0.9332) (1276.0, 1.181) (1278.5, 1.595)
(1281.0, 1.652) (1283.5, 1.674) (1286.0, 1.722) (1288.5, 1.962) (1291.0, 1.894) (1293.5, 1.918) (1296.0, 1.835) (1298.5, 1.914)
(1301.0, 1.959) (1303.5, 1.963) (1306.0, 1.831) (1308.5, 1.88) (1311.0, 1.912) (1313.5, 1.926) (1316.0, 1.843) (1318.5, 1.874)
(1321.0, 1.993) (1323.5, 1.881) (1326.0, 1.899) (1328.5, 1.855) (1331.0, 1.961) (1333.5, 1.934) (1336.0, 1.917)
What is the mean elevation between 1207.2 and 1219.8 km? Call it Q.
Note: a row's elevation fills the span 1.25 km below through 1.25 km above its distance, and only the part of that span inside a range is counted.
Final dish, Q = 1.91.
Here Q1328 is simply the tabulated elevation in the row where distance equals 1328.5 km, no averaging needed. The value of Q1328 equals 1.855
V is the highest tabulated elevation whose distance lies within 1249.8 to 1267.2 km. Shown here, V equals 1.733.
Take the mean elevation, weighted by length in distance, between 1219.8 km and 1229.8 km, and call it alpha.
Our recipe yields 1.88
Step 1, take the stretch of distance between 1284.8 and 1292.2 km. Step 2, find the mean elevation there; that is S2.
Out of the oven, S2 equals 1.86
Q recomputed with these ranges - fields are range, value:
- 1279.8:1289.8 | 1.75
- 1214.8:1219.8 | 1.87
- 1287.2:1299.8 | 1.9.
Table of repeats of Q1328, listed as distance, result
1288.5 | 1.962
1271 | 1.114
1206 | 1.878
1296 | 1.835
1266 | 1.416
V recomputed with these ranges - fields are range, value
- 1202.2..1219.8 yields 1.967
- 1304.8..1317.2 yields 1.926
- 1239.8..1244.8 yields 1.949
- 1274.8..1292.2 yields 1.962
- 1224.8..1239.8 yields 1.951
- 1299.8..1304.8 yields 1.963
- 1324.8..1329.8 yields 1.899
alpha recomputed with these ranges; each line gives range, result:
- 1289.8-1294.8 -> 1.91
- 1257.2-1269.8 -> 1.5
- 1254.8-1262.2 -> 1.61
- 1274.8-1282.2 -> 1.48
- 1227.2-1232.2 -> 1.84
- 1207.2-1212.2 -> 1.91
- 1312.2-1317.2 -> 1.89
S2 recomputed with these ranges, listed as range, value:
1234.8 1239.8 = 1.85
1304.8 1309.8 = 1.86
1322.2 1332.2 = 1.9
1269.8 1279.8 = 1.21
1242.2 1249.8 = 1.89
